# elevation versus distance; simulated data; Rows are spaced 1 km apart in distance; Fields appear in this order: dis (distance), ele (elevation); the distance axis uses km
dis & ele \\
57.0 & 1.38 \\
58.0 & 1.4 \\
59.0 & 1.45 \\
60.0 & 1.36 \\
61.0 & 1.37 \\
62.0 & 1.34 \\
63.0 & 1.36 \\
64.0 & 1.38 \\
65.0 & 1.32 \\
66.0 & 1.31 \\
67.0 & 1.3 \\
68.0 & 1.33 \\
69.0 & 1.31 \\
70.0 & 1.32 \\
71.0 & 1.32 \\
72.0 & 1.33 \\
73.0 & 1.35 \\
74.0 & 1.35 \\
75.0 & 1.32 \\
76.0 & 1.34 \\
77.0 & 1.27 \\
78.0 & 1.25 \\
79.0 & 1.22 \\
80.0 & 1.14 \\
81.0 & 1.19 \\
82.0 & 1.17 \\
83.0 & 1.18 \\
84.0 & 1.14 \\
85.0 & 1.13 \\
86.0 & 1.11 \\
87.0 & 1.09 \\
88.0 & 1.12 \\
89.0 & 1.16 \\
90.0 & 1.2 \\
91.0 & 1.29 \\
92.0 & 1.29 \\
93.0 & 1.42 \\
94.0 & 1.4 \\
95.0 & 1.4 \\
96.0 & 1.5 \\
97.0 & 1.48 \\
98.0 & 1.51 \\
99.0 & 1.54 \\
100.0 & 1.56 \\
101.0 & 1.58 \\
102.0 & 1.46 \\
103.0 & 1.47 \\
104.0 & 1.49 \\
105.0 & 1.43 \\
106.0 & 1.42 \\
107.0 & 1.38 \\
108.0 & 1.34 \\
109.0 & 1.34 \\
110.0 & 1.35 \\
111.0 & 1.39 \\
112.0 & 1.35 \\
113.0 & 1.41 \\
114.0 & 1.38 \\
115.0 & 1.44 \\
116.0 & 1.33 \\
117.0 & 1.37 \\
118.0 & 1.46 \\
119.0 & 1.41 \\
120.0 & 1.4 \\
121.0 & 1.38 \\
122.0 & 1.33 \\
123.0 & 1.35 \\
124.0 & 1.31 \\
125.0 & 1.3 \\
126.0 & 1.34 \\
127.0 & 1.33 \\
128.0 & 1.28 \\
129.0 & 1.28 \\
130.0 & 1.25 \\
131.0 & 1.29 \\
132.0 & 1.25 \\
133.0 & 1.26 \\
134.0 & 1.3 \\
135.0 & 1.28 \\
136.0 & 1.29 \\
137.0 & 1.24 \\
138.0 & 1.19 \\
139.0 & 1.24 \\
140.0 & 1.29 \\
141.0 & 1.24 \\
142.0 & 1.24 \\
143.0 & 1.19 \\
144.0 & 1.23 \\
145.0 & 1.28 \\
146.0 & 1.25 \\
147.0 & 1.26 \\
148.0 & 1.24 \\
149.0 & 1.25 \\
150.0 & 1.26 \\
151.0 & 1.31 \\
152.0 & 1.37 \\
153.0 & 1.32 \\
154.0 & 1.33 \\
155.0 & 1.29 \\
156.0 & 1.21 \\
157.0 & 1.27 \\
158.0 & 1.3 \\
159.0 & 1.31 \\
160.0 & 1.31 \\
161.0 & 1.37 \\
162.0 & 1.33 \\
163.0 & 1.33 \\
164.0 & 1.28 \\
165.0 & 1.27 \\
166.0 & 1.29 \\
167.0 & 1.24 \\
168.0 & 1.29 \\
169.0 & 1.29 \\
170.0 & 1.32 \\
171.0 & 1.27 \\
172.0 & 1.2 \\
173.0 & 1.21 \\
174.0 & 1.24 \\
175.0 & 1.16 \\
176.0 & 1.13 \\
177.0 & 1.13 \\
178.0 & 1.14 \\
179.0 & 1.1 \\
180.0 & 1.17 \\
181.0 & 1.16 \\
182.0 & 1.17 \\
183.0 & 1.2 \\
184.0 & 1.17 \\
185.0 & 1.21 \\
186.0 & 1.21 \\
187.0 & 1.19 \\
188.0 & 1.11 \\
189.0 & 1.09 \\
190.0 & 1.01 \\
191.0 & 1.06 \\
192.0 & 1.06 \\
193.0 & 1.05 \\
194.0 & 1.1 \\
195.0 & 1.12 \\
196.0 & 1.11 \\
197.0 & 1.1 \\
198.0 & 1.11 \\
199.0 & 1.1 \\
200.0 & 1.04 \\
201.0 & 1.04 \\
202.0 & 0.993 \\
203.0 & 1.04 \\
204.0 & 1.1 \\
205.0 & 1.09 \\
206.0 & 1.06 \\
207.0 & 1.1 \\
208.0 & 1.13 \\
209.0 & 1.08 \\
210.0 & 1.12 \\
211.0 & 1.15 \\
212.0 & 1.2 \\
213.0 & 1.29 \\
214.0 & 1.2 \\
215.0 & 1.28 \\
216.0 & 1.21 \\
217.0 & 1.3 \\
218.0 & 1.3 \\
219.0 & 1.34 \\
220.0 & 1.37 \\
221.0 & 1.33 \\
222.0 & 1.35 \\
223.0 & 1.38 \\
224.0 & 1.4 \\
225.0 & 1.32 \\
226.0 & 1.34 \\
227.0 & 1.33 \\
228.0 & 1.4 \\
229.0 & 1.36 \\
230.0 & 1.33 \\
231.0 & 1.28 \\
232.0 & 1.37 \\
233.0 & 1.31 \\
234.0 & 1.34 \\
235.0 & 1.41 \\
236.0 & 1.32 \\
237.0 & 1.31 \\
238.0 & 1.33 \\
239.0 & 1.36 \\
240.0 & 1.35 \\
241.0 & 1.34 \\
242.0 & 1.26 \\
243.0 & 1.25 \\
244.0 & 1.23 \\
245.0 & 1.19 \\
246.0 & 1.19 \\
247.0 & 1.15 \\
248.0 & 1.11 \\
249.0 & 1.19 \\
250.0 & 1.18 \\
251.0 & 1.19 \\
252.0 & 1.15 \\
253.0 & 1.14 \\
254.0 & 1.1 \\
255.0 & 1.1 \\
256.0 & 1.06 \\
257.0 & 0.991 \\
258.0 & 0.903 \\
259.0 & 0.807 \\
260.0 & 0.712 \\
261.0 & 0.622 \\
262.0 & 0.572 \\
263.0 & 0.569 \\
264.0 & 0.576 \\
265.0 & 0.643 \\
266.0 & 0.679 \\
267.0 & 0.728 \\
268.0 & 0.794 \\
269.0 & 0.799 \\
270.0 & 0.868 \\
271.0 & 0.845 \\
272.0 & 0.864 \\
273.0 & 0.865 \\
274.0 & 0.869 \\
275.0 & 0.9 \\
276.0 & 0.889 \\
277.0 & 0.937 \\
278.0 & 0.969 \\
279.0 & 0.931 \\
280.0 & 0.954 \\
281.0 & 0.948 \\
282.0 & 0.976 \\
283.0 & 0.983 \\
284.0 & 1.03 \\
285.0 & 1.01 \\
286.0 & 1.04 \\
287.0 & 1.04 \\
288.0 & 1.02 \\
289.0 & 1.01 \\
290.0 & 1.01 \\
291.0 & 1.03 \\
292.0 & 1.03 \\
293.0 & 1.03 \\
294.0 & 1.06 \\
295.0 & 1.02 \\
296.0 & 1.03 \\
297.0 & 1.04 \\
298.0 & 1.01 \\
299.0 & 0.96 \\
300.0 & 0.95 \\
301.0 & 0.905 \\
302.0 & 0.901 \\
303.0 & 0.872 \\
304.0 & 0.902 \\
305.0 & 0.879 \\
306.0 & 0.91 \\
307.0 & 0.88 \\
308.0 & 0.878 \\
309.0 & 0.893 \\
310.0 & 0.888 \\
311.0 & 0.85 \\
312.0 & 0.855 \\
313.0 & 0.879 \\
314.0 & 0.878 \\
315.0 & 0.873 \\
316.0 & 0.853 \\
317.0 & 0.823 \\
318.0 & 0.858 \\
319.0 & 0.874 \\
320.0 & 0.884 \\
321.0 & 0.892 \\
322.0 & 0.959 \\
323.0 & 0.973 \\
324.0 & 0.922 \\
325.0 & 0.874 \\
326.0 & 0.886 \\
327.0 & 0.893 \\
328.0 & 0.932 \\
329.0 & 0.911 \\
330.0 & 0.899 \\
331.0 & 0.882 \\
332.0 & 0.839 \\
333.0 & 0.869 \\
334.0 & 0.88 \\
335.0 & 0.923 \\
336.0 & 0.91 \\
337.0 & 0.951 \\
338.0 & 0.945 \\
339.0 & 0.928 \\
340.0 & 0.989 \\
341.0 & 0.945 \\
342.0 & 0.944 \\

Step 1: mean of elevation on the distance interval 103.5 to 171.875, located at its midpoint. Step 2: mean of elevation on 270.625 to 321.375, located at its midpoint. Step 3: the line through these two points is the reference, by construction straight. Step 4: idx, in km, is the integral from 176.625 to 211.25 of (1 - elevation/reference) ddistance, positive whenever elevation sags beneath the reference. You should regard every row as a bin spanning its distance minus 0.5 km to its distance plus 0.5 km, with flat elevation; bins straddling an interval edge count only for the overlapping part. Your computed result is 2.03 km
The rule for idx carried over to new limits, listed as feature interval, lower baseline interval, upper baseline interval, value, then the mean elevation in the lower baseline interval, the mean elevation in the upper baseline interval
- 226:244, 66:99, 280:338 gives -4.8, 1.28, 0.933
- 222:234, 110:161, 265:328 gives -2.9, 1.3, 0.918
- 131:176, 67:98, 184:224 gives -2.3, 1.27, 1.16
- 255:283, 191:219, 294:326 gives 4.6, 1.13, 0.911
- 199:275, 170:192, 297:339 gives -4.3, 1.16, 0.899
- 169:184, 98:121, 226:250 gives 1.8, 1.42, 1.29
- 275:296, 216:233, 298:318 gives 0.3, 1.34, 0.888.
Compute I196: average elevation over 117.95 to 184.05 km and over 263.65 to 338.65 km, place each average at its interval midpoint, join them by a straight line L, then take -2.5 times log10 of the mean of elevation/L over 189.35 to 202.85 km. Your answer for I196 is 0.09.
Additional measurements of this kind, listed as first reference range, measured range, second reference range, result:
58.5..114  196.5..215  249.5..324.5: -0.03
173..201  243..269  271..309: 0.08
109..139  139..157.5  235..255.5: 0.03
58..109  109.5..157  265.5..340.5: -0.06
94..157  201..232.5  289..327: -0.10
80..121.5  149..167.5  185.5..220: -0.06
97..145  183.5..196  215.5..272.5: 0.10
